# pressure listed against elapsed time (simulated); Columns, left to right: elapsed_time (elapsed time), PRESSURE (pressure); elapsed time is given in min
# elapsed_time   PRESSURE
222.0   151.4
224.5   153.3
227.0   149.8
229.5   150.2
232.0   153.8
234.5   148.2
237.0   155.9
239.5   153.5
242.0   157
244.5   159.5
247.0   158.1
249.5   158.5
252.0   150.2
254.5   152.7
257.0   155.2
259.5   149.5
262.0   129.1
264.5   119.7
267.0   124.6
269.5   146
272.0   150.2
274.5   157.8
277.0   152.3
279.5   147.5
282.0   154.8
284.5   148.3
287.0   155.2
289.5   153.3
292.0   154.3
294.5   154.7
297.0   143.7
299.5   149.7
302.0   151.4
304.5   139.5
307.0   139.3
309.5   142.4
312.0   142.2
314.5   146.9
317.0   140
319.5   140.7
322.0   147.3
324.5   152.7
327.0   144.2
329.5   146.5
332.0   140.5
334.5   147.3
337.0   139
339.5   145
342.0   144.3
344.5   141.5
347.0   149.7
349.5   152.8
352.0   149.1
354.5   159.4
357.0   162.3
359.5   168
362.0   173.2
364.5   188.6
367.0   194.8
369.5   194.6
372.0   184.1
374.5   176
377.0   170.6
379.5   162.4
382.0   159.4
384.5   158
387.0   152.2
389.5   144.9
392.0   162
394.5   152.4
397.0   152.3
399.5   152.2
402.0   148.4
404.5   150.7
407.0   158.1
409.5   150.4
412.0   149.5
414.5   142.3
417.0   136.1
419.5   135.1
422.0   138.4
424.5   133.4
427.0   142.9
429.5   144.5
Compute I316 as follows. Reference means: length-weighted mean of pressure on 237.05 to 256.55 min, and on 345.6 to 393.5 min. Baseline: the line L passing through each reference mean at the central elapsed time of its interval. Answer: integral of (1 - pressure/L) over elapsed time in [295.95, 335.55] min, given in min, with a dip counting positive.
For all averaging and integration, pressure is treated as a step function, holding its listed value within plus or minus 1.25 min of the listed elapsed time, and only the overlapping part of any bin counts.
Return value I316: 4.2 min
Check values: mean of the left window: 156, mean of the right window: 166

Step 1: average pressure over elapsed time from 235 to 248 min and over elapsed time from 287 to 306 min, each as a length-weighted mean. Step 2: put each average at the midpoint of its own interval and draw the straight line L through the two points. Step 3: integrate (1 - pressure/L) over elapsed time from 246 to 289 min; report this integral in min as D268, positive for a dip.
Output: 1.55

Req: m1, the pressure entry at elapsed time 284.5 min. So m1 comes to 148.3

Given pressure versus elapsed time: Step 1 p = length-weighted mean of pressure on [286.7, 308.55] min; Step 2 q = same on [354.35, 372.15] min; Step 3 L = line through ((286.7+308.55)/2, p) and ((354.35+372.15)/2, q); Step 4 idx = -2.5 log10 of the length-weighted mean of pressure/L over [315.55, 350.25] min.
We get 0.14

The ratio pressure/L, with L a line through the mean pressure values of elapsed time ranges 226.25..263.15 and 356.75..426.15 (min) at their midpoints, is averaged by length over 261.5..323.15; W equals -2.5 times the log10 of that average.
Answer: 0.06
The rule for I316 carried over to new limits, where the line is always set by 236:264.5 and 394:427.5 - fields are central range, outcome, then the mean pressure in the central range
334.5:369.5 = -2.9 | 160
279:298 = -0.2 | 152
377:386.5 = -0.9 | 161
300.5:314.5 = 0.5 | 143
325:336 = 0.3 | 145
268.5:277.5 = -0.1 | 152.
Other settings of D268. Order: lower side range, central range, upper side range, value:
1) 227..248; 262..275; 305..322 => 1.01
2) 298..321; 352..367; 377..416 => -2.14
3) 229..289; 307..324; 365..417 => 1.20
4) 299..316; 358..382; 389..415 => -4.64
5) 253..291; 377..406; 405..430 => -2.22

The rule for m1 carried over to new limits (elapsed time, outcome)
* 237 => 155.9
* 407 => 158.1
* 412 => 149.5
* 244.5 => 159.5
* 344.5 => 141.5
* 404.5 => 150.7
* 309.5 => 142.4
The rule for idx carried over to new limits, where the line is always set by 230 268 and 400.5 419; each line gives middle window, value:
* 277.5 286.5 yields -0.02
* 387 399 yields -0.04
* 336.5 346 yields 0.04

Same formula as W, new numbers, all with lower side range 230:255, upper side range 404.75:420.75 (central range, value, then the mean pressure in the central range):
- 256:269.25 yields 0.13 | 136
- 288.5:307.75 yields 0.02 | 148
